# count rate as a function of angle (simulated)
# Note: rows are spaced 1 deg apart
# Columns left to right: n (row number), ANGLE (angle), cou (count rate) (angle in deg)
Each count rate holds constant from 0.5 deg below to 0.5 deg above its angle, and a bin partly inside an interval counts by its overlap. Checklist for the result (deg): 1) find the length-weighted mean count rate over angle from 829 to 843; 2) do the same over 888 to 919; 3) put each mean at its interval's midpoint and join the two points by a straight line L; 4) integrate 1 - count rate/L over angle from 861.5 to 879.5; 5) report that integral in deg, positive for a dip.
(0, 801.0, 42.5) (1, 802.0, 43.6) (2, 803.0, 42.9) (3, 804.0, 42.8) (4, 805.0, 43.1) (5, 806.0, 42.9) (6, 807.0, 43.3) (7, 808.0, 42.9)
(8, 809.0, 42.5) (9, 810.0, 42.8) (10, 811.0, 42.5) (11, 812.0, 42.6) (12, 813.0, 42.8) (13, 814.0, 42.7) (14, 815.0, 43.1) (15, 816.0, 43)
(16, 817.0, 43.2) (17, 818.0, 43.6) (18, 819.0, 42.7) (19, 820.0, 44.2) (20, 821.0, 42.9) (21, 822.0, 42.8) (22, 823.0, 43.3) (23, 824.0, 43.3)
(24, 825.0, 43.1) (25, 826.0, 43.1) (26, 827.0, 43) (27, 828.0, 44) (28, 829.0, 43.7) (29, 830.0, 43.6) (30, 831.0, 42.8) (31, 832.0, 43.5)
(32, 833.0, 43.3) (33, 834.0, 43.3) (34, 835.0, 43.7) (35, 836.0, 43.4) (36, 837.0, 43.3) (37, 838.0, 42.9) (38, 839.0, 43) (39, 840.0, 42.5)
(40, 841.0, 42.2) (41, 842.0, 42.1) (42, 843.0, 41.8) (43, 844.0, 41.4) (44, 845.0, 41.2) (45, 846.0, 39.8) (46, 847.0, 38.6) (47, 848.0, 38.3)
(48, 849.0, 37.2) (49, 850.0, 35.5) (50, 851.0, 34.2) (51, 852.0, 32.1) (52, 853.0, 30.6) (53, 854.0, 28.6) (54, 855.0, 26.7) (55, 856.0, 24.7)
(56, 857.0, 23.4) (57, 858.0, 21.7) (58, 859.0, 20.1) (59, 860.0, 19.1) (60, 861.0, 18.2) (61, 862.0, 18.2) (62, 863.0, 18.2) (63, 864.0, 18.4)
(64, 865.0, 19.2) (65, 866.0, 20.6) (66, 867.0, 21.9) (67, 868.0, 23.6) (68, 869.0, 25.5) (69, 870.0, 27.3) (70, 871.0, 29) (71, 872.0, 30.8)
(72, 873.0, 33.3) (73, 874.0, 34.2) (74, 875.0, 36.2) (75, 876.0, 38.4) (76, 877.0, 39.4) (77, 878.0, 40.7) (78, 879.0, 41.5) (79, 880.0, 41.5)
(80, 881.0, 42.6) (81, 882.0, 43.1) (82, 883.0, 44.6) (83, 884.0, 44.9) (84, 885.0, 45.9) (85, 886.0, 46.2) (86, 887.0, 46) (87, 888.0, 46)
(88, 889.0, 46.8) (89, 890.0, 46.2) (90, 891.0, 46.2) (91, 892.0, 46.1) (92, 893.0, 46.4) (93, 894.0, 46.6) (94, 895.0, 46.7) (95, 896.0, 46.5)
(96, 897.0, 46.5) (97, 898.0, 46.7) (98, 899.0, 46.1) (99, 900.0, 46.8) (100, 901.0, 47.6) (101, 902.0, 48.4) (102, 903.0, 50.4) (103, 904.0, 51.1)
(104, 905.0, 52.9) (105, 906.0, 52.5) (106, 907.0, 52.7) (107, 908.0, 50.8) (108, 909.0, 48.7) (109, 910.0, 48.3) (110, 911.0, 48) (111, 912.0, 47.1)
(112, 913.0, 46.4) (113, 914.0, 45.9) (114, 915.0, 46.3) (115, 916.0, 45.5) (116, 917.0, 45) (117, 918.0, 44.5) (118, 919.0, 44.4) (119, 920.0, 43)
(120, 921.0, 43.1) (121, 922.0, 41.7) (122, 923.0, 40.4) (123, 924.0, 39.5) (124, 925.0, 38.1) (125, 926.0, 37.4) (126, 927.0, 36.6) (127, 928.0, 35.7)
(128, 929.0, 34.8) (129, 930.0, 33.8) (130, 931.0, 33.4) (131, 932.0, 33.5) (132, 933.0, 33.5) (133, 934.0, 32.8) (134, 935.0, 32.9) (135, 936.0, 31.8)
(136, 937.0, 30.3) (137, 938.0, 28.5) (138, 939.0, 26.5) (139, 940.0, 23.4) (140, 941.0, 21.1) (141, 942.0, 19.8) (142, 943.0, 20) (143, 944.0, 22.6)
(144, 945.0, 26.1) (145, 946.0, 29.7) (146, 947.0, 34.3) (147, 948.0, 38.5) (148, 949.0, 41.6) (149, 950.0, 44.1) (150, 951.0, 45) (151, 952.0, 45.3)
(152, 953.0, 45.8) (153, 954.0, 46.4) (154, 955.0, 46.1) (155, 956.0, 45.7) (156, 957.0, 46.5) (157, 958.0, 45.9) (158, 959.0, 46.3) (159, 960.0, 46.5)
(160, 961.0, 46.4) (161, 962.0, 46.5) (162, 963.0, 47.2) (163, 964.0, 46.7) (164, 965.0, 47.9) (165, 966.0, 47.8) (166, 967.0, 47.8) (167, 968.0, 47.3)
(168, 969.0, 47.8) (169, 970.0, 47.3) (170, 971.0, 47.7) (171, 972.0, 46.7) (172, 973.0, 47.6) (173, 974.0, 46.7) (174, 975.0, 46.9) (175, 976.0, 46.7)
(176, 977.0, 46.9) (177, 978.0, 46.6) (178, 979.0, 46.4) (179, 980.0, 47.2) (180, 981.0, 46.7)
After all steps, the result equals 6.6 deg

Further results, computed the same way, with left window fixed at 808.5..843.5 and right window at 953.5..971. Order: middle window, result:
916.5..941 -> 5.4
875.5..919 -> -1.2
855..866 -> 5.9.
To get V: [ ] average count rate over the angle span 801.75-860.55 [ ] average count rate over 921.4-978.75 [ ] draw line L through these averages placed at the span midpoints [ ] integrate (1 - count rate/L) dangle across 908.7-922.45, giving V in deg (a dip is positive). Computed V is -2.1 deg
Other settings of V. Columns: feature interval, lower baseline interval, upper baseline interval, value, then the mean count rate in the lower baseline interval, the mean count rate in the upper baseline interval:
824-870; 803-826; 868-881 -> 5.62 deg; 43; 34.7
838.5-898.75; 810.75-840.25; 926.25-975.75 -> 8.52 deg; 43.2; 39.1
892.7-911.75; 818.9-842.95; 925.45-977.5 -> -3.61 deg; 43.1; 39.3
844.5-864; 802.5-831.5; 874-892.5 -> 6.62 deg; 43.1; 43.2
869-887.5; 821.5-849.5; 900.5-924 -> 2.52 deg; 42.3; 47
